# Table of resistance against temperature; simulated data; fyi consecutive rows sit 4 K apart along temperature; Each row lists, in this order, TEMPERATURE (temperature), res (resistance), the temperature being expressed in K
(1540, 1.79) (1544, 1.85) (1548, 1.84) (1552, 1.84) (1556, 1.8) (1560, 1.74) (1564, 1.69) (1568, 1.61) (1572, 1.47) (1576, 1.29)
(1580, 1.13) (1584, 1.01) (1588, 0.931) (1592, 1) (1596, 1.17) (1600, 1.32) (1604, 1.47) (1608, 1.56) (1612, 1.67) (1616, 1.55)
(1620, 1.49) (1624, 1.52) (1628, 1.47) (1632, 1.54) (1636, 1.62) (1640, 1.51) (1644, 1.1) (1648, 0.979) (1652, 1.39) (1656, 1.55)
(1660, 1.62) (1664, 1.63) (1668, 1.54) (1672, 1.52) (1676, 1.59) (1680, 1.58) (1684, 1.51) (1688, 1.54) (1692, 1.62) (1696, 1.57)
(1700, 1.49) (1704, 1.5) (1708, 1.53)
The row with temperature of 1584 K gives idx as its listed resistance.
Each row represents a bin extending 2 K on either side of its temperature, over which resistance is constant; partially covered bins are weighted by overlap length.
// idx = 1.01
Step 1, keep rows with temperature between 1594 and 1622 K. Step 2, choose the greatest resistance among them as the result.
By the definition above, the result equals 1.67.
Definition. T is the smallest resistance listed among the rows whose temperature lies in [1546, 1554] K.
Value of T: 1.84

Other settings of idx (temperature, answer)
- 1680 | 1.58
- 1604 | 1.47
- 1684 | 1.51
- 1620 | 1.49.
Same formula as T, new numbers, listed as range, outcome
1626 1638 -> 1.47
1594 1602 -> 1.17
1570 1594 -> 0.931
